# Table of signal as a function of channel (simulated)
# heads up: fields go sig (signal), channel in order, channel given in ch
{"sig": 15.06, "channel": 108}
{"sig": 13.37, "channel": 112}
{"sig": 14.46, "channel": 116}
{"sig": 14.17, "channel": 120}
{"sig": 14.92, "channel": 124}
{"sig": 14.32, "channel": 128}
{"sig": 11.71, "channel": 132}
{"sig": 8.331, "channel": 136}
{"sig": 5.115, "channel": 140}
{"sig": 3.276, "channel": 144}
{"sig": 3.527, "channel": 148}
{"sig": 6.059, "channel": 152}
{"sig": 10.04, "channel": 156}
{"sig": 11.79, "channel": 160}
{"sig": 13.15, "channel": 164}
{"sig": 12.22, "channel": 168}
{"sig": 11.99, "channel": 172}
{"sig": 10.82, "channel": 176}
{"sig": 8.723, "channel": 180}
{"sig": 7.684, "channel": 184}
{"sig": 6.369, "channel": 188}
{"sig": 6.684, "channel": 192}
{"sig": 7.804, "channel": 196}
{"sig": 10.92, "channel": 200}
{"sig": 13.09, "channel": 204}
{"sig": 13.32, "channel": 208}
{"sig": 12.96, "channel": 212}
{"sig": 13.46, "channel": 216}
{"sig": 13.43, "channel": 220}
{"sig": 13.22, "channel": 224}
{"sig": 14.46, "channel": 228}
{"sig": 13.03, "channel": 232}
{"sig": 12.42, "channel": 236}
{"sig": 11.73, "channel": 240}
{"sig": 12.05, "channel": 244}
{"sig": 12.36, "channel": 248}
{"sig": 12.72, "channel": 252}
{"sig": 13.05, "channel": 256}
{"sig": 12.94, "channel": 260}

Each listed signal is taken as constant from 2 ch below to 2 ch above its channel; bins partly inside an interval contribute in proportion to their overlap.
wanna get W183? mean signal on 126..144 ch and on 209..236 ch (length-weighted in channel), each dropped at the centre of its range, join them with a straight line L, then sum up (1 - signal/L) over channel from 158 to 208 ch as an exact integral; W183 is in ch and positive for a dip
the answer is 5.0 ch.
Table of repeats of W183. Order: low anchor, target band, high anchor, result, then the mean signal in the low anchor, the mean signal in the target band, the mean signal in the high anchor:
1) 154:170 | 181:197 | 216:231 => 6.9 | 11.8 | 7.19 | 13.6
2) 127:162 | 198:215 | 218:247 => -1.7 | 8.07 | 12.6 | 12.9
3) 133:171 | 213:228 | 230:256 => -2.7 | 8.36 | 13.5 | 12.4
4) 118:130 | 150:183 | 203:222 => 8.0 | 14.5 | 10.5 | 13.3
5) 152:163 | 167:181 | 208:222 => 0.1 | 10.2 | 11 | 13.3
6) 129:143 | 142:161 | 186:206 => 4.2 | 8.44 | 6.68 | 8.97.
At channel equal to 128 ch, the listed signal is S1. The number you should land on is 14.32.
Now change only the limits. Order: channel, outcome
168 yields 12.22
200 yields 10.92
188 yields 6.369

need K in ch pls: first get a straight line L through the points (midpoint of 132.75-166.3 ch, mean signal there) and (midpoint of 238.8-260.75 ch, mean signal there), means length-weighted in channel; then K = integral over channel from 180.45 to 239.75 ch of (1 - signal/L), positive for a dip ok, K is -3.00 ch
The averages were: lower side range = 7.85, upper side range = 12.5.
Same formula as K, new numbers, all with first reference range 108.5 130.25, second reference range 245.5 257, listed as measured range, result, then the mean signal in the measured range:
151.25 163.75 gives 3.3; 10.2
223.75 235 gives -0.5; 13.5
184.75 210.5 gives 7.0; 9.66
